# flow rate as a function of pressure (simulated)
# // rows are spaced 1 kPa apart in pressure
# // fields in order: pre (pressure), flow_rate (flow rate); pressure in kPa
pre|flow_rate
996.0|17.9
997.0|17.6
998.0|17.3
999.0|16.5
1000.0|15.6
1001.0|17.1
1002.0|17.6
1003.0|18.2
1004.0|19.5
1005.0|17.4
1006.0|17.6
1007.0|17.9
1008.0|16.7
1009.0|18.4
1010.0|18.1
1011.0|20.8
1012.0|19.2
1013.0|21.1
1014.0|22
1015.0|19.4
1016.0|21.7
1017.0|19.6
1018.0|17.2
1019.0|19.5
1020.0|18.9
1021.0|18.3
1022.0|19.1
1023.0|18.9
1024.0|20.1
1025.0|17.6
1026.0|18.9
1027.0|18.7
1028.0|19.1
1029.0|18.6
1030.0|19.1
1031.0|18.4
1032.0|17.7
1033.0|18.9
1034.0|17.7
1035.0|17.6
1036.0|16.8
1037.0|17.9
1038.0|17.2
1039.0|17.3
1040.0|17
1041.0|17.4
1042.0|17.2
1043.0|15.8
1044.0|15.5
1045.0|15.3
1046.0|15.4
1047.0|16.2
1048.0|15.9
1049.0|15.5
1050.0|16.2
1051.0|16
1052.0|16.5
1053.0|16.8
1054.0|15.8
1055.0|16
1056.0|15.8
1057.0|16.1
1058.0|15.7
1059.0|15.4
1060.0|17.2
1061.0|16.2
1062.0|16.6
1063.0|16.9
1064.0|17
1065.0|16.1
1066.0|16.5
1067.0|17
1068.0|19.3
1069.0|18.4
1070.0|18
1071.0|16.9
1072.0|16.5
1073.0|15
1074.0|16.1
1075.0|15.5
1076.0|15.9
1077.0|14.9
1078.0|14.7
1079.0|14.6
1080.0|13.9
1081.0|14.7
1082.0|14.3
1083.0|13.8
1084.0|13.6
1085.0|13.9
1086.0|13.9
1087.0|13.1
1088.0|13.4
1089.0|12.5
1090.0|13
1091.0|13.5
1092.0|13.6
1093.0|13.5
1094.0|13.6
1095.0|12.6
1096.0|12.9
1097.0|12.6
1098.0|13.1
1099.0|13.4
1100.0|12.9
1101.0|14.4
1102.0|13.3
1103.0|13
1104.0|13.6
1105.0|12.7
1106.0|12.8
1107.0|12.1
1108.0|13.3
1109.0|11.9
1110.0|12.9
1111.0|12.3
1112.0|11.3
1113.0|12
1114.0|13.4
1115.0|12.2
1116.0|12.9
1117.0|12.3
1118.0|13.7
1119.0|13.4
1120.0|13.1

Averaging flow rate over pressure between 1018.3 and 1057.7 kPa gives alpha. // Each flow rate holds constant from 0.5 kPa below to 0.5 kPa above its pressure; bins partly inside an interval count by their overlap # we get 17.3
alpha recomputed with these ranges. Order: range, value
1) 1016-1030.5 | 18.9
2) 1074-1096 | 14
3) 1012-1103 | 16.3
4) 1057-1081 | 16.2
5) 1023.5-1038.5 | 18.3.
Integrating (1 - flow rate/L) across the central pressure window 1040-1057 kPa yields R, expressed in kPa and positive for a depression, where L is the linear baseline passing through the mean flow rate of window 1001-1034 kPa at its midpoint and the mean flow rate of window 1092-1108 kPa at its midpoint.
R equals 0.6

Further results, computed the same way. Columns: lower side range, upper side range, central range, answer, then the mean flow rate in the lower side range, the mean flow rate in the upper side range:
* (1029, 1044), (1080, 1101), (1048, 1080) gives -1.72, 17.5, 13.4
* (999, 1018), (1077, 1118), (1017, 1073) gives -2.78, 18.7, 13.2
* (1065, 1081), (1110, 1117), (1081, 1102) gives 1.48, 16.2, 12.4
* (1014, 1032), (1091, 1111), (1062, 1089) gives -0.81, 19.1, 13.1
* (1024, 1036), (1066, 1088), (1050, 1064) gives 0.35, 18.4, 15.4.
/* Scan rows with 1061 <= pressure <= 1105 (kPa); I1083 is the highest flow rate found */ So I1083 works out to 19.3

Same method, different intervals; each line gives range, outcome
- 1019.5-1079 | 20.1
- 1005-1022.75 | 22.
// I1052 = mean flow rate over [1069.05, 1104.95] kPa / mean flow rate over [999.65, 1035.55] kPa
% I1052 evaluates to 0.8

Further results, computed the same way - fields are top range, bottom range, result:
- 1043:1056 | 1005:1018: 0.83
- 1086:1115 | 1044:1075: 0.79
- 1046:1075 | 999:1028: 0.88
